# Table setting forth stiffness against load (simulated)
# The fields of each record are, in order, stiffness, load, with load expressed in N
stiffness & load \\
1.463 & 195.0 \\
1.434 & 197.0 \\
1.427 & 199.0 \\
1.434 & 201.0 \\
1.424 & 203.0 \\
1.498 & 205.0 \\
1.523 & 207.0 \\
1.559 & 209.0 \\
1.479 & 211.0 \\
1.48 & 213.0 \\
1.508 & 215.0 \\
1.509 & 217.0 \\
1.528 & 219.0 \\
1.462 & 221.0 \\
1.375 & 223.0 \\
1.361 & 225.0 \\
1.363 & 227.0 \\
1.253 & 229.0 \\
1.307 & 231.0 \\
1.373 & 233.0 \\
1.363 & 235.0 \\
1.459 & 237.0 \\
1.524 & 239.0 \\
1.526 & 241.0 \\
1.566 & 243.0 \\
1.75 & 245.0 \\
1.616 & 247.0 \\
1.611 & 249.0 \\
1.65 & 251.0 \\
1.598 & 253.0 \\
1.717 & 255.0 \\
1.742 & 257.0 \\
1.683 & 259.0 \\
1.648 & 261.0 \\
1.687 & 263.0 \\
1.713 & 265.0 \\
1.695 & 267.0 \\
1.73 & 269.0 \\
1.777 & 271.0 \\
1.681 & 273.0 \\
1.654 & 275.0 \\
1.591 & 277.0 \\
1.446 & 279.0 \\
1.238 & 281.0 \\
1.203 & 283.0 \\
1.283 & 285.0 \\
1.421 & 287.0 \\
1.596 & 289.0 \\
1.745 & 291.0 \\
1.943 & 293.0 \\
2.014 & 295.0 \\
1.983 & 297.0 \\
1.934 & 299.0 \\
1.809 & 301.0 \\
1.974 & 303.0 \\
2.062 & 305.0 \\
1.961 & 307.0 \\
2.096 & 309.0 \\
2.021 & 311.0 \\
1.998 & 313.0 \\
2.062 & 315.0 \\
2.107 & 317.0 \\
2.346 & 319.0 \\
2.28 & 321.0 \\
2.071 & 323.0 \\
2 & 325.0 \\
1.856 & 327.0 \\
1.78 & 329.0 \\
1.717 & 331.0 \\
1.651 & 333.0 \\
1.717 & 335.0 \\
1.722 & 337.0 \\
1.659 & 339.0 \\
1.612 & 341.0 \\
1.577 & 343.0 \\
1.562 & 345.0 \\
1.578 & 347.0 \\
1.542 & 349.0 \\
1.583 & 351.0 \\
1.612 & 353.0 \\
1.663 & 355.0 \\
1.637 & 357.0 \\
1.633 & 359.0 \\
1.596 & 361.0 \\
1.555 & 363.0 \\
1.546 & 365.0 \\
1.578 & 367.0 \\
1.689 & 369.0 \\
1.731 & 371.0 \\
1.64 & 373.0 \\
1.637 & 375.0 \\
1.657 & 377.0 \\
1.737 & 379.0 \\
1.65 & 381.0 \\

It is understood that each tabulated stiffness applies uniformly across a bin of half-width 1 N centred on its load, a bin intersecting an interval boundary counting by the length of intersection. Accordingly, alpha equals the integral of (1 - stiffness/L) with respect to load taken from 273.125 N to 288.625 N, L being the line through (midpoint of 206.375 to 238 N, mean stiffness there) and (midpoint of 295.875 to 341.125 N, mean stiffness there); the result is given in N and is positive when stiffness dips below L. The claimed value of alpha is 2.8 N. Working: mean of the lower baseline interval 1.43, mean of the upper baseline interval 1.94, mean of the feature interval 1.43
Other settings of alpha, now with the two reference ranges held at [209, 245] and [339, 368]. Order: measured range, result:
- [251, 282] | -3.0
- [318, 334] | -4.1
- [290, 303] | -3.2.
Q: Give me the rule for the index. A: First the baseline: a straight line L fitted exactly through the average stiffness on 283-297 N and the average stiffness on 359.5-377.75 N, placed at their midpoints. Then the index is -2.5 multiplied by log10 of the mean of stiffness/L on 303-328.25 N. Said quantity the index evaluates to -0.25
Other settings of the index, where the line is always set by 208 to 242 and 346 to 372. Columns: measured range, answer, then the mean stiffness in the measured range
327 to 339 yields -0.097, 1.72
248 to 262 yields -0.130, 1.66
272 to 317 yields -0.157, 1.77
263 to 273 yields -0.154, 1.72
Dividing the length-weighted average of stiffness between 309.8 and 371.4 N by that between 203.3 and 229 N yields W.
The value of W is 1.21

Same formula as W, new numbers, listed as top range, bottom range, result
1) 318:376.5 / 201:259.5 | 1.14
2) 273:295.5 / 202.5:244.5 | 1.07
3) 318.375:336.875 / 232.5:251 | 1.24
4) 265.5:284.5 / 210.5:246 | 1.07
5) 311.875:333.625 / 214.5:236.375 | 1.43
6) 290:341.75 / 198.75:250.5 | 1.31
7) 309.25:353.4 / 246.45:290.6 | 1.15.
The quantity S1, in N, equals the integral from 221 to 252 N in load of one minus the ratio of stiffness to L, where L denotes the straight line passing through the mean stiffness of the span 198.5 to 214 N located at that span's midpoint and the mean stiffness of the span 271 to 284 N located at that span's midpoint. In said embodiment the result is 0.3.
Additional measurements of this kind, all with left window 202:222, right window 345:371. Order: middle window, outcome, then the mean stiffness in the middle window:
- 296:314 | -4.79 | 1.98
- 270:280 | -0.56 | 1.63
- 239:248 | -0.50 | 1.6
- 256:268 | -1.26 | 1.69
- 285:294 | -0.45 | 1.63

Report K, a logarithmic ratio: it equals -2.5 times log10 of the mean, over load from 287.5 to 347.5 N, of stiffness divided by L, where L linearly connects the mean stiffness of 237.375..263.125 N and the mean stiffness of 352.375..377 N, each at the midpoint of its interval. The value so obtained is -0.15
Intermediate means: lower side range 1.63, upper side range 1.63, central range 1.88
